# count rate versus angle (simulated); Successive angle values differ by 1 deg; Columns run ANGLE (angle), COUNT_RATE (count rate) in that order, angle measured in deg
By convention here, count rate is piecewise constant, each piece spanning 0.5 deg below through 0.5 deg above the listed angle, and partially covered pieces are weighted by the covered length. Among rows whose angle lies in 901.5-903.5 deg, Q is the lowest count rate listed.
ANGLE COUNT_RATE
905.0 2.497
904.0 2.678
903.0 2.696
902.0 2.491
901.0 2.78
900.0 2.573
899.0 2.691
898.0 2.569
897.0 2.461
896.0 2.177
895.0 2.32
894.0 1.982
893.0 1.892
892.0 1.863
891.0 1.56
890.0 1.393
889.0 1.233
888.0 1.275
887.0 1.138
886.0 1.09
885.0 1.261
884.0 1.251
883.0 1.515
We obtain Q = 2.491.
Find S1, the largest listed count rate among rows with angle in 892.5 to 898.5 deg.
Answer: 2.569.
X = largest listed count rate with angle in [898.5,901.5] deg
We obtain 2.78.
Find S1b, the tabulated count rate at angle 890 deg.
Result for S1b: 1.393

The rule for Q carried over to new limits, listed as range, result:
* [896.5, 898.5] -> 2.461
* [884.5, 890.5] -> 1.09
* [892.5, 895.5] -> 1.892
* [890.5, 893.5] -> 1.56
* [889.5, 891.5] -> 1.393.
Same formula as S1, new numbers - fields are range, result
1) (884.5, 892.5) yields 1.863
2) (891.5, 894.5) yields 1.982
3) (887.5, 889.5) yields 1.275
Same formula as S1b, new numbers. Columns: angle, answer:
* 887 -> 1.138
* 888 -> 1.275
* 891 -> 1.56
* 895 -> 2.32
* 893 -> 1.892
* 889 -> 1.233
